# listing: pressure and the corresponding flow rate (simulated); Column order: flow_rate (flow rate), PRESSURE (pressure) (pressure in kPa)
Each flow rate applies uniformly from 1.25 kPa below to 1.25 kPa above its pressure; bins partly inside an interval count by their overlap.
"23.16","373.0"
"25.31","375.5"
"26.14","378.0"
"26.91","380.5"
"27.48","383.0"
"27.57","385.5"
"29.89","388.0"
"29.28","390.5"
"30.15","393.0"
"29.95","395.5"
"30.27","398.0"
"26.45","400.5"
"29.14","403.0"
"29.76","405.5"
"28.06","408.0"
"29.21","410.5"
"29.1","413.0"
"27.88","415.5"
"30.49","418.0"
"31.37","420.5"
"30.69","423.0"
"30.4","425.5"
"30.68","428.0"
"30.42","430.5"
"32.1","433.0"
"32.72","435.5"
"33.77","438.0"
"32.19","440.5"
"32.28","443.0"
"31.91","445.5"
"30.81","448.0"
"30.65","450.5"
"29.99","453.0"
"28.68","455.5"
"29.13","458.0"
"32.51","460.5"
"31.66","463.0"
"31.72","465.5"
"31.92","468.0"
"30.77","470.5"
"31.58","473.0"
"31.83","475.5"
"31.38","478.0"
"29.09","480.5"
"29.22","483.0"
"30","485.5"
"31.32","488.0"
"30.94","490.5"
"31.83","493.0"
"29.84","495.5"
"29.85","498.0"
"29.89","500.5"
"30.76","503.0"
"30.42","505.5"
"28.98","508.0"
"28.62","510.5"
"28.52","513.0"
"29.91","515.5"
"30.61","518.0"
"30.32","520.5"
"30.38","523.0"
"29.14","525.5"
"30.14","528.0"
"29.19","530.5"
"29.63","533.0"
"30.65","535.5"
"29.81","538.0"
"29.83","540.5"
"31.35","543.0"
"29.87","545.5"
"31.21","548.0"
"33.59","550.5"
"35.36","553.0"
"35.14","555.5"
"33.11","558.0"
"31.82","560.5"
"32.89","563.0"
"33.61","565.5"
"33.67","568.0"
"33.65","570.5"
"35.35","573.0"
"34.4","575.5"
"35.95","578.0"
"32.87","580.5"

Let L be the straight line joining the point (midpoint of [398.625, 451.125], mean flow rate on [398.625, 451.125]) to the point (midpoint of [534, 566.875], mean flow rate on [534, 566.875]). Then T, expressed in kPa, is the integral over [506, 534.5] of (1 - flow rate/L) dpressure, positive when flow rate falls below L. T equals 1.9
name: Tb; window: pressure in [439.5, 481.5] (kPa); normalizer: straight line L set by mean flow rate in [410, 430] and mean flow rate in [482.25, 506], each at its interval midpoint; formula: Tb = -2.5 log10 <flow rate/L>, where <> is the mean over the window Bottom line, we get -0.03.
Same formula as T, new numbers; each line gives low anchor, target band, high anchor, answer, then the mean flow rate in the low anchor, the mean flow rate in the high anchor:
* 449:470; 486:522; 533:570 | 1.5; 30.8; 32.2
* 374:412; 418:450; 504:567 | -2.7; 28.3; 31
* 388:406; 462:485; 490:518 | -0.9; 29.3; 30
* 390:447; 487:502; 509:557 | 0.0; 30.4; 30.7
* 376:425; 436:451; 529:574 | -1.1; 28.9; 32.2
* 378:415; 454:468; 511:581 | -0.4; 28.7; 31.8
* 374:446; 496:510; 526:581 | 0.7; 29.7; 32.4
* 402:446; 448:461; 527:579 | 0.4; 30.7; 32.4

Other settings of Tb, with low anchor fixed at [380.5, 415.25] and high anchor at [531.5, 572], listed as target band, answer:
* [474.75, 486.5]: 0.01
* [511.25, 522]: 0.06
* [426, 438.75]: -0.08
